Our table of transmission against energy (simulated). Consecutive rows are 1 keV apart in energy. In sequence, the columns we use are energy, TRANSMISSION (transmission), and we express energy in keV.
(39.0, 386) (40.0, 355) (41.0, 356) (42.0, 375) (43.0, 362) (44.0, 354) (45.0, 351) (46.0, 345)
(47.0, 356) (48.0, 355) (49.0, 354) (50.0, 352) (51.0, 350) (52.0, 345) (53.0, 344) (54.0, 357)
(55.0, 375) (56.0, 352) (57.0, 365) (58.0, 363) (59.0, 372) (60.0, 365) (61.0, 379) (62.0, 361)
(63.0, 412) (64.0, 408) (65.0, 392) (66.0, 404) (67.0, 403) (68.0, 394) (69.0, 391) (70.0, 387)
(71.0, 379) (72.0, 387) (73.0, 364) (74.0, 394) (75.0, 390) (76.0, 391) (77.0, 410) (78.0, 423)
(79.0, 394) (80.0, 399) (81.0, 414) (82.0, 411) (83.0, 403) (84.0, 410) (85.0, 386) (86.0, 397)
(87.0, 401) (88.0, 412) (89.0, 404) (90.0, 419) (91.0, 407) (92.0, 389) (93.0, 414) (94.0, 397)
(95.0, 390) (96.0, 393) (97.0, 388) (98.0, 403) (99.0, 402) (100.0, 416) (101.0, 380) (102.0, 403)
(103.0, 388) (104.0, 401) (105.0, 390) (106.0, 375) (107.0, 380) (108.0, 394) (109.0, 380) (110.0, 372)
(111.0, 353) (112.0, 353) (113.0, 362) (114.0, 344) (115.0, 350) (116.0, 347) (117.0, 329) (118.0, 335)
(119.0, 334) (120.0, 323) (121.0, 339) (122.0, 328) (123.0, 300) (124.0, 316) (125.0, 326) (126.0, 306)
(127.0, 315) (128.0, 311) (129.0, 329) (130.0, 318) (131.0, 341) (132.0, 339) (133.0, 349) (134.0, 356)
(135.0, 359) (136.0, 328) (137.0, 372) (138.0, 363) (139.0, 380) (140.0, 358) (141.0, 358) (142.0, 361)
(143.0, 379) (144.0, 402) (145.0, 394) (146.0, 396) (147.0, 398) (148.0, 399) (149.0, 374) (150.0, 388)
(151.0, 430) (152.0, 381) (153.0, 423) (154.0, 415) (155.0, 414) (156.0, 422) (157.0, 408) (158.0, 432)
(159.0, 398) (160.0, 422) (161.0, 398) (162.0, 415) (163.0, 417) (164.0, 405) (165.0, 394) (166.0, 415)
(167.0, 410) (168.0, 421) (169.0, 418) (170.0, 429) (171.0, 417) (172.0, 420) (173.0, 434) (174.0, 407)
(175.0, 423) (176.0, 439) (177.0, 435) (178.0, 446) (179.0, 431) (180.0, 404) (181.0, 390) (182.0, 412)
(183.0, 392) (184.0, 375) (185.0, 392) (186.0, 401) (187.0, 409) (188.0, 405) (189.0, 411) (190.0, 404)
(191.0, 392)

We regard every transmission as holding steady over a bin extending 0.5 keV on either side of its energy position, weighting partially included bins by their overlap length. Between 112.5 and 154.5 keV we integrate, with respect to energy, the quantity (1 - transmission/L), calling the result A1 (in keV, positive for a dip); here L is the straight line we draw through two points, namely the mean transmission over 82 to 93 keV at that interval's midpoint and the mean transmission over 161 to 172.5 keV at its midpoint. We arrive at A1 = 5.50 keV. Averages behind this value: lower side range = 404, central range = 356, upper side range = 414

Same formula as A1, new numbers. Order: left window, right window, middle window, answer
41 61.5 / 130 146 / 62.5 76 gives -1.3 keV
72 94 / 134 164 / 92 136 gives 4.2 keV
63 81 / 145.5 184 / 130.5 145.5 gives 1.6 keV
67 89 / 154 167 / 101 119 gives 1.6 keV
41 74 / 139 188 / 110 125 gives 2.0 keV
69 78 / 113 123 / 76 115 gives -3.2 keV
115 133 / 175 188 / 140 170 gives -2.5 keV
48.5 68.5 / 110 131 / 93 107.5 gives -2.0 keV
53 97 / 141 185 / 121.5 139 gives 3.0 keV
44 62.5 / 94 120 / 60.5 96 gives -3.1 keV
